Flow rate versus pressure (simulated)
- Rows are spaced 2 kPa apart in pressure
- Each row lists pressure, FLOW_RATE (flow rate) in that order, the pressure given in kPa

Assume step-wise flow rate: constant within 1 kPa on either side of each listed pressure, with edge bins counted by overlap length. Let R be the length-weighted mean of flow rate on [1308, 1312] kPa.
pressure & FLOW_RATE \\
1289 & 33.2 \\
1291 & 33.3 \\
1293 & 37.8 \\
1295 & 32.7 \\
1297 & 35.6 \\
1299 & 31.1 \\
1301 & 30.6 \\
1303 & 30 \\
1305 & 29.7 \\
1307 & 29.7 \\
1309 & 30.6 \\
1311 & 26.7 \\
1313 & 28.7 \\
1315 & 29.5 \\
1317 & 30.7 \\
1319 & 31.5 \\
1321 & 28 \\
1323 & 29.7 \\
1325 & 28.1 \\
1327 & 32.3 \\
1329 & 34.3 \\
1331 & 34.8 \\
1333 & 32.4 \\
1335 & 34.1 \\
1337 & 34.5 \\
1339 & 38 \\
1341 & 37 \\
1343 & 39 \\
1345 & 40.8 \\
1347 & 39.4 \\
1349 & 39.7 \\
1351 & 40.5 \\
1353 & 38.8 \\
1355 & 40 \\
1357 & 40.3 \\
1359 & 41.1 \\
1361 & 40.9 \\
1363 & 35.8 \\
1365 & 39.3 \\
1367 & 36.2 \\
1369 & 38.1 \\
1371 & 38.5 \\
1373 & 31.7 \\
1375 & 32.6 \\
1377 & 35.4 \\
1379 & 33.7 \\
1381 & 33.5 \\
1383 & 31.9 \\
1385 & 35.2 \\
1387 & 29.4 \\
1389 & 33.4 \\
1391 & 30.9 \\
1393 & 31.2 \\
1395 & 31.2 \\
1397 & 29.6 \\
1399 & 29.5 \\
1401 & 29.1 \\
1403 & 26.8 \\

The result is 28.6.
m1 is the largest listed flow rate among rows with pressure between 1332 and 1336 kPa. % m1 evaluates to 34.1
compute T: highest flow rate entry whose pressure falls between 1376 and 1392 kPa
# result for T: 35.4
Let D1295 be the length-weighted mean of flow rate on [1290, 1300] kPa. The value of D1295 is 34.1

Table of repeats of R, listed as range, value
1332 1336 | 33.2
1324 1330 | 31.6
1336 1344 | 37.1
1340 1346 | 38.9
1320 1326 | 28.6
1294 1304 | 32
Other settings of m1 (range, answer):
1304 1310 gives 30.6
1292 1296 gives 37.8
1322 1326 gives 29.7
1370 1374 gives 38.5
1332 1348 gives 40.8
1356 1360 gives 41.1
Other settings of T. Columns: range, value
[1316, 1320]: 31.5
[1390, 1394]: 31.2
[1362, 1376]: 39.3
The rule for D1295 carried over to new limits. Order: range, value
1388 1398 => 31.3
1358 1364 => 39.3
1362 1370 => 37.4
